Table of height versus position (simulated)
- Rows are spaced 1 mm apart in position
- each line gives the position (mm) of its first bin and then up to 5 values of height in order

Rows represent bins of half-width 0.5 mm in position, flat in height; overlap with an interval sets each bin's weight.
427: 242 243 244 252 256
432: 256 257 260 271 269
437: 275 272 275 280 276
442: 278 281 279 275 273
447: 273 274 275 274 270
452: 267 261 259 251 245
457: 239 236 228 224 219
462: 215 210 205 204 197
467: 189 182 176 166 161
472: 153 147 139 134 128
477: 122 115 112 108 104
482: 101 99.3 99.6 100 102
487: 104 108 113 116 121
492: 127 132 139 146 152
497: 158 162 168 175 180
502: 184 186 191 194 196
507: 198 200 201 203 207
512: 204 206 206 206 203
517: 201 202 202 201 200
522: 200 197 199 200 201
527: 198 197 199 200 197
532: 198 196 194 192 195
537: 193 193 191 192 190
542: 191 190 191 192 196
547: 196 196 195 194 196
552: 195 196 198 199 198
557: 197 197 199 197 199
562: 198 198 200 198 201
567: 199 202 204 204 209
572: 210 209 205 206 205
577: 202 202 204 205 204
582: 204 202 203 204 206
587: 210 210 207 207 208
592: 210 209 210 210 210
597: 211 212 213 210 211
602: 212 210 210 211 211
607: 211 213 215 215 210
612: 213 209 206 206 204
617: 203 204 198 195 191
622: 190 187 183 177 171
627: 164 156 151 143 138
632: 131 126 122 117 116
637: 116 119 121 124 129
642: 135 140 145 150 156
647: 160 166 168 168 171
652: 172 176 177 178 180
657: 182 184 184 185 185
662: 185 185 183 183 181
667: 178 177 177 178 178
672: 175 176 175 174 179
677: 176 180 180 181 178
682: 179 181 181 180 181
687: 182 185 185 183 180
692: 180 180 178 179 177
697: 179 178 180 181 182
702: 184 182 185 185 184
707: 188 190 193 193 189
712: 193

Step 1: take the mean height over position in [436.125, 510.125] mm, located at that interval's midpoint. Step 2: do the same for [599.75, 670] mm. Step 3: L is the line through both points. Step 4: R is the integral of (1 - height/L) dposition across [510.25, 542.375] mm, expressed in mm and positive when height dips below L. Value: -2.3 mm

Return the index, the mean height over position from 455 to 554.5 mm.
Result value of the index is 178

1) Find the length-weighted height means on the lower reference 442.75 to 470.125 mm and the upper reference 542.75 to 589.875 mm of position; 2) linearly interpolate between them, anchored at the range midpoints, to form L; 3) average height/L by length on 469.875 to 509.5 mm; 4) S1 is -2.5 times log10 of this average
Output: 0.49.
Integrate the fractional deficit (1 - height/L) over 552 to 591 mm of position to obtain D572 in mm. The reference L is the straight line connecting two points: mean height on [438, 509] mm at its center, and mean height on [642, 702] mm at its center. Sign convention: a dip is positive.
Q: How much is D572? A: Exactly -4.3 mm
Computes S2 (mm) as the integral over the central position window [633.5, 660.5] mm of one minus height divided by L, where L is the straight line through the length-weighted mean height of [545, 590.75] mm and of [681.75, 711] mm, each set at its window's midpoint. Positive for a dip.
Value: 5.17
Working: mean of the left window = 201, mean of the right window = 183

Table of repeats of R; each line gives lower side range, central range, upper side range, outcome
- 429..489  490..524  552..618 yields 4.0 mm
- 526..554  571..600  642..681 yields -3.1 mm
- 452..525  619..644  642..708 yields 4.0 mm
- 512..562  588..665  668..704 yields 2.8 mm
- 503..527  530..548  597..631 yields 0.5 mm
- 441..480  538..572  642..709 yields 0.1 mm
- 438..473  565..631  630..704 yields -3.7 mm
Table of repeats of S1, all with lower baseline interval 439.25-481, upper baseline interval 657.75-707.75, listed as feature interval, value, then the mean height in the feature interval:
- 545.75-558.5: 0.020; 196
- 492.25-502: 0.303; 158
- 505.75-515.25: 0.018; 203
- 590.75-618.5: -0.095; 210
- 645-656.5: 0.099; 169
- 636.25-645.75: 0.384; 131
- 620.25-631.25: 0.119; 170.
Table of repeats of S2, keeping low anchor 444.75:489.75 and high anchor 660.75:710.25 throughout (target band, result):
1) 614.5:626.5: -0.7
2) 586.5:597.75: -1.7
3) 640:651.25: 1.9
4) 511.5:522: -1.1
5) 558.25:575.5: -1.8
